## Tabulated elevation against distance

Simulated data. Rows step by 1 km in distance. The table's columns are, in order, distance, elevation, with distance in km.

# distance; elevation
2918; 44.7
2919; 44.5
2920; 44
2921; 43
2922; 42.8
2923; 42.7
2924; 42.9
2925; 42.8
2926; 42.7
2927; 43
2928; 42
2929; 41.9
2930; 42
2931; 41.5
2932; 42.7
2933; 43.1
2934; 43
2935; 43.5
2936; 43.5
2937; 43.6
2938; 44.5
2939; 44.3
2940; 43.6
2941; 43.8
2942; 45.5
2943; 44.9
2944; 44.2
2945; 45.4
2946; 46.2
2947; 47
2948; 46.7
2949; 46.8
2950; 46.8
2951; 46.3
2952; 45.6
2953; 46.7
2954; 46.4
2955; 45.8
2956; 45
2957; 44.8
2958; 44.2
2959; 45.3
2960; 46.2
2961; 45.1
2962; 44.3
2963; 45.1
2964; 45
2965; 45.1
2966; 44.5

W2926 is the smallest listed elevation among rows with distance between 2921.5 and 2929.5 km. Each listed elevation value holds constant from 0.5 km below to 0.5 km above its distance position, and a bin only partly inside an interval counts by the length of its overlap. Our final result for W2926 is 41.9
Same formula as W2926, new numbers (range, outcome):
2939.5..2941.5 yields 43.6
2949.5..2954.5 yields 45.6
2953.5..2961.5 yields 44.2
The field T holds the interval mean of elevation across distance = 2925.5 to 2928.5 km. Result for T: 42.6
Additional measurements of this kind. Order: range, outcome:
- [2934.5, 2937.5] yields 43.5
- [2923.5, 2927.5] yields 42.8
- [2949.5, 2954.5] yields 46.4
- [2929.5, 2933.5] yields 42.3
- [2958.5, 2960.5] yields 45.8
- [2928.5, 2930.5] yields 42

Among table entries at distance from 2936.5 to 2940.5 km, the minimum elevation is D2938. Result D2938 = 43.6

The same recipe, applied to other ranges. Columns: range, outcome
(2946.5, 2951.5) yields 46.3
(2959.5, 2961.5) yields 45.1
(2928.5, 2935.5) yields 41.5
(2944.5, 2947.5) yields 45.4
